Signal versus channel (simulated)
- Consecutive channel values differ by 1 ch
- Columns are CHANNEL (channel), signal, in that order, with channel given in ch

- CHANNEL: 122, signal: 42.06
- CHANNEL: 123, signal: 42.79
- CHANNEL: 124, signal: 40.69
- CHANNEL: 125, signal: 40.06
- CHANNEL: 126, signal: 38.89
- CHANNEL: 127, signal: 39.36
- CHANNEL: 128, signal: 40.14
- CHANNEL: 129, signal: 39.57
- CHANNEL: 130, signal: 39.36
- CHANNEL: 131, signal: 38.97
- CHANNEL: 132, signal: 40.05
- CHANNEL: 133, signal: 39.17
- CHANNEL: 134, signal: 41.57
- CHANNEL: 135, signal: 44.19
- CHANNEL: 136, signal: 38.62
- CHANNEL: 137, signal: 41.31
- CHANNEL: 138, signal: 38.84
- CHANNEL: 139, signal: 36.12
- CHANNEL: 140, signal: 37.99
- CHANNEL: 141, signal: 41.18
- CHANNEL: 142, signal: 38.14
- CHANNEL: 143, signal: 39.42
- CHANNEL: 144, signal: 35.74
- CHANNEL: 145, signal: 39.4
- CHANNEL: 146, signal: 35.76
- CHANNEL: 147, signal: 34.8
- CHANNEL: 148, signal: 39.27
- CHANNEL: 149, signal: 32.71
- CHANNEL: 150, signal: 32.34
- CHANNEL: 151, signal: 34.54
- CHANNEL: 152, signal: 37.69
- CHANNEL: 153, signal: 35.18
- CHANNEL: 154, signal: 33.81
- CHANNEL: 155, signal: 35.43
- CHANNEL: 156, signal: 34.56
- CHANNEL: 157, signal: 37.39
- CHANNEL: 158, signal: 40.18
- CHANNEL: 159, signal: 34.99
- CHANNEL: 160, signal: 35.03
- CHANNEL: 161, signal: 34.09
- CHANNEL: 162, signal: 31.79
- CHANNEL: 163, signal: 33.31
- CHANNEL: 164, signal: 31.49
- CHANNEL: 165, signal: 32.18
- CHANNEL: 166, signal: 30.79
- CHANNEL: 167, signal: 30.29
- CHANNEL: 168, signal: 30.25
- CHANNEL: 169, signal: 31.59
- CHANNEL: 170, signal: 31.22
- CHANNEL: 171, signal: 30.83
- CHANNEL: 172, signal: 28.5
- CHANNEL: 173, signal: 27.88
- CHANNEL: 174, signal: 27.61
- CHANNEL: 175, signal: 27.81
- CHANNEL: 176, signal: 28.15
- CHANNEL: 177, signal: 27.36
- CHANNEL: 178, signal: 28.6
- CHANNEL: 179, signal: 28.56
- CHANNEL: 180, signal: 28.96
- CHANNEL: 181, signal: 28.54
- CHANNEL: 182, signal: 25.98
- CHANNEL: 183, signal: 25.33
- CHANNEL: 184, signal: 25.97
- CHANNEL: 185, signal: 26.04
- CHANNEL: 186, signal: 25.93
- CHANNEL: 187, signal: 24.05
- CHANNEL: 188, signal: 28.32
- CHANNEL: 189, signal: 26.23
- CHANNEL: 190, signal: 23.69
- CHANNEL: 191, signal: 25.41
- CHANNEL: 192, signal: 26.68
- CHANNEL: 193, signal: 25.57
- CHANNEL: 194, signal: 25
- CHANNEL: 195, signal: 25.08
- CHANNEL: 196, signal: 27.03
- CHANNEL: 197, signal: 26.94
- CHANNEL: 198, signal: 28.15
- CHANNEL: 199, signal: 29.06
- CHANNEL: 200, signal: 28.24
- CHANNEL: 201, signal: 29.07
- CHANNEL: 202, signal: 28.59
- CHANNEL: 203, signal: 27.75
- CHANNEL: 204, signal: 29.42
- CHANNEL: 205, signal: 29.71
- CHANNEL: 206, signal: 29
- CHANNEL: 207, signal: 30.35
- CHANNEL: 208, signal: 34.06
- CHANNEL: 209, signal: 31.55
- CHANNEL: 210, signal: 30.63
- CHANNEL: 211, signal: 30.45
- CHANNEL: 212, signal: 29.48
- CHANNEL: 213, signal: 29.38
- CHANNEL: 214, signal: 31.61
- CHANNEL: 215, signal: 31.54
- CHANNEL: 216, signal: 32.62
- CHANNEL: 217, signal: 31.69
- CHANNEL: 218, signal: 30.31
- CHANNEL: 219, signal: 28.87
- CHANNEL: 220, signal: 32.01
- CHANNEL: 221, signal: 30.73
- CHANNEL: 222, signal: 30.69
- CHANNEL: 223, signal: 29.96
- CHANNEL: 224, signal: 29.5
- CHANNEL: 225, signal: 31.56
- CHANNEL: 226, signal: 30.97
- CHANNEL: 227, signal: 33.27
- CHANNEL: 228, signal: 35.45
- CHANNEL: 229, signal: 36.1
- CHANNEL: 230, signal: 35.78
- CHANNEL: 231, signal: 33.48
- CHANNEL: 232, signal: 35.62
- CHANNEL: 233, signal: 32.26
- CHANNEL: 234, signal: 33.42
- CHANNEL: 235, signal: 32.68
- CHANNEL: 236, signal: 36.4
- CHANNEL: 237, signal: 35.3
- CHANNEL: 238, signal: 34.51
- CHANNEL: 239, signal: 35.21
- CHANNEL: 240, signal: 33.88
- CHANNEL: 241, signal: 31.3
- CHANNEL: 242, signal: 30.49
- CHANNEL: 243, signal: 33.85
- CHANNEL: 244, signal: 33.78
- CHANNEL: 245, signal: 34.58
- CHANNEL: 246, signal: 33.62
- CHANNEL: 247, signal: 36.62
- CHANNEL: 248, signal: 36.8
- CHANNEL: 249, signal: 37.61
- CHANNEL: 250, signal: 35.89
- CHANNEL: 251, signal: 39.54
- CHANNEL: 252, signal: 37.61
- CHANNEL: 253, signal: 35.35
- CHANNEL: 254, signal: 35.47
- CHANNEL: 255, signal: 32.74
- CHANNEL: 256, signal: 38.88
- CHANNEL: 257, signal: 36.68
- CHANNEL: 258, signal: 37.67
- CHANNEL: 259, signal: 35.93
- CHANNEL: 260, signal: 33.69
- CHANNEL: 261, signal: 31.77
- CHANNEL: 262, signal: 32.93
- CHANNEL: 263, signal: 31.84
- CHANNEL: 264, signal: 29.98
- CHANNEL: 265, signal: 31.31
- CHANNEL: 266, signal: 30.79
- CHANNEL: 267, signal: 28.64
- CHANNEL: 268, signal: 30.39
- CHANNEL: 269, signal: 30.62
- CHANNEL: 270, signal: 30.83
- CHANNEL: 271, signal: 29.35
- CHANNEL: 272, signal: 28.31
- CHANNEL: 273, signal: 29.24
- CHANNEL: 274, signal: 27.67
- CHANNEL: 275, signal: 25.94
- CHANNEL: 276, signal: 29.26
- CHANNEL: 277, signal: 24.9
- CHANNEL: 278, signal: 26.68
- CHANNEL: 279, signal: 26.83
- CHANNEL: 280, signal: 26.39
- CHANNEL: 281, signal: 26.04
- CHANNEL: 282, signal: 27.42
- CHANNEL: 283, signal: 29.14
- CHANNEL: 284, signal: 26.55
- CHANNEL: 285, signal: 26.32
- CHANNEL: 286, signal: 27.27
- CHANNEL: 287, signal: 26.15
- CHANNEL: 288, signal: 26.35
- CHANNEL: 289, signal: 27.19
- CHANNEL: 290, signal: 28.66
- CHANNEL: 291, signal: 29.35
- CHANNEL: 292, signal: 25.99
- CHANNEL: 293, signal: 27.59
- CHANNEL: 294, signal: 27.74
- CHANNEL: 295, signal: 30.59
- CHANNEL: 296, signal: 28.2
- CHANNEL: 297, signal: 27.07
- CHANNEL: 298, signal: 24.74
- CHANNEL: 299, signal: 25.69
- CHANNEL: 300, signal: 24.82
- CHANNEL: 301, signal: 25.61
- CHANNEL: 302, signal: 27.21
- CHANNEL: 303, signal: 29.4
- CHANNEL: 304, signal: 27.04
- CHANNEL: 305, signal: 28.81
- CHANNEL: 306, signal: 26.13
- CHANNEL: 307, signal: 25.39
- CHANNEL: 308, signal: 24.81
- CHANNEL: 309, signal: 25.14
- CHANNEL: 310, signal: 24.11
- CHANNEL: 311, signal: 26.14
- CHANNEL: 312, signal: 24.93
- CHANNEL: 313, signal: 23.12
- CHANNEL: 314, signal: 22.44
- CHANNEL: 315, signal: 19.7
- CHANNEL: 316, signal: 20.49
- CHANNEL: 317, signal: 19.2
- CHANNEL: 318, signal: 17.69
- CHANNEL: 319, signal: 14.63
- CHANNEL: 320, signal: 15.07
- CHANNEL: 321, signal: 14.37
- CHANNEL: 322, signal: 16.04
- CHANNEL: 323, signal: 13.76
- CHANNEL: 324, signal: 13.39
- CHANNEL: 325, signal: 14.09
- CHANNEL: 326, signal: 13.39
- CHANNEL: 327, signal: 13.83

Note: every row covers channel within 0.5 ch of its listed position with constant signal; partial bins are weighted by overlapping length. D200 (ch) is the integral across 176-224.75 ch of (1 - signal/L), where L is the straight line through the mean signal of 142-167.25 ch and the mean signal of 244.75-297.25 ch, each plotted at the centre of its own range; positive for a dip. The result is 6.9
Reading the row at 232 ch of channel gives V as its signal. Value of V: 35.62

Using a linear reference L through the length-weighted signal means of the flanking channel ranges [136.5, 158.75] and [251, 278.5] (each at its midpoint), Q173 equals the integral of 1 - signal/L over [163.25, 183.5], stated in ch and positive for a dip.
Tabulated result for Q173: 3.7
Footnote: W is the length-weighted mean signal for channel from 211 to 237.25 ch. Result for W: 32.3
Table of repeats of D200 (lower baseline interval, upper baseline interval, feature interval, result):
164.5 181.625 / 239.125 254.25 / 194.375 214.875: 1.6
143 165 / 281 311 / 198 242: -0.5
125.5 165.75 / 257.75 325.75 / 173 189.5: 3.5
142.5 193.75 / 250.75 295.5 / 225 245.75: -2.3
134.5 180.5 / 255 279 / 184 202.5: 3.6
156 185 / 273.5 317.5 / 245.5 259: -4.3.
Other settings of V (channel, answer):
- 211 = 30.45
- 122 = 42.06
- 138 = 38.84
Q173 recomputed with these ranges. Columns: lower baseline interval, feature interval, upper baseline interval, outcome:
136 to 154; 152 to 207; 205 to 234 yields 8.2 ch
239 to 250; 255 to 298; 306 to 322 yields -1.7 ch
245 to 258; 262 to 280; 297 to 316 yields 1.9 ch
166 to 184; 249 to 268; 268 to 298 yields -4.3 ch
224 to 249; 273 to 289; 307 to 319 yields 0.1 ch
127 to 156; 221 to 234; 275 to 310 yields -0.5 ch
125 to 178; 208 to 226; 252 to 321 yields 0.4 ch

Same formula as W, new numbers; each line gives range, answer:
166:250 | 30.4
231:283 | 32.4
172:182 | 28.1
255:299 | 29.3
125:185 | 34.4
